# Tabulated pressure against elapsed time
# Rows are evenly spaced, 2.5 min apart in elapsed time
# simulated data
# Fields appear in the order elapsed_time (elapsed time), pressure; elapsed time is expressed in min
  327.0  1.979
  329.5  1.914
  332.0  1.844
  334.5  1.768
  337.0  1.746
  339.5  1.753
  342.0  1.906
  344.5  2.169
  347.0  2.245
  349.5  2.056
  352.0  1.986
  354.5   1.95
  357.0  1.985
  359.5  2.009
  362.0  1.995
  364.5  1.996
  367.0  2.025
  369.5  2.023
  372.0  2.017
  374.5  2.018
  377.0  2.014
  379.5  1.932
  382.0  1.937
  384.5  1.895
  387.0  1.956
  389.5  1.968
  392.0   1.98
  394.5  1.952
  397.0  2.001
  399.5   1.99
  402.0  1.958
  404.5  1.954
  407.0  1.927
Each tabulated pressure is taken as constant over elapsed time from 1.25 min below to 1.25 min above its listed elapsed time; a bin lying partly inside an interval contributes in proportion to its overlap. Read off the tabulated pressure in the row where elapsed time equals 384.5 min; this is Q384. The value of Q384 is 1.895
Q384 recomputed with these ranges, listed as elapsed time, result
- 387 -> 1.956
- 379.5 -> 1.932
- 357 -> 1.985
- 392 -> 1.98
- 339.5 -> 1.753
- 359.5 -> 2.009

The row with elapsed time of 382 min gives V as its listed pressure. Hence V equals 1.937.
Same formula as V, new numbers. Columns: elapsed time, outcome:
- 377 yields 2.014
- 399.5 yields 1.99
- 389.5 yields 1.968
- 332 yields 1.844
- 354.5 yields 1.95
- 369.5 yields 2.023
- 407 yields 1.927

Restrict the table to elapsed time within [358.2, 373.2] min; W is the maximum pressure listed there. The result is 2.025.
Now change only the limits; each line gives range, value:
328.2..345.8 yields 2.169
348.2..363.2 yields 2.056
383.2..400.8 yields 2.001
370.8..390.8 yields 2.018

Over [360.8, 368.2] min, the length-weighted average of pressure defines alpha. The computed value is 2.01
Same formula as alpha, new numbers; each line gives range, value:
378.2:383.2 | 1.94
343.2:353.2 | 2.11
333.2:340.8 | 1.76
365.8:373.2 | 2.02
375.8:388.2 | 1.95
